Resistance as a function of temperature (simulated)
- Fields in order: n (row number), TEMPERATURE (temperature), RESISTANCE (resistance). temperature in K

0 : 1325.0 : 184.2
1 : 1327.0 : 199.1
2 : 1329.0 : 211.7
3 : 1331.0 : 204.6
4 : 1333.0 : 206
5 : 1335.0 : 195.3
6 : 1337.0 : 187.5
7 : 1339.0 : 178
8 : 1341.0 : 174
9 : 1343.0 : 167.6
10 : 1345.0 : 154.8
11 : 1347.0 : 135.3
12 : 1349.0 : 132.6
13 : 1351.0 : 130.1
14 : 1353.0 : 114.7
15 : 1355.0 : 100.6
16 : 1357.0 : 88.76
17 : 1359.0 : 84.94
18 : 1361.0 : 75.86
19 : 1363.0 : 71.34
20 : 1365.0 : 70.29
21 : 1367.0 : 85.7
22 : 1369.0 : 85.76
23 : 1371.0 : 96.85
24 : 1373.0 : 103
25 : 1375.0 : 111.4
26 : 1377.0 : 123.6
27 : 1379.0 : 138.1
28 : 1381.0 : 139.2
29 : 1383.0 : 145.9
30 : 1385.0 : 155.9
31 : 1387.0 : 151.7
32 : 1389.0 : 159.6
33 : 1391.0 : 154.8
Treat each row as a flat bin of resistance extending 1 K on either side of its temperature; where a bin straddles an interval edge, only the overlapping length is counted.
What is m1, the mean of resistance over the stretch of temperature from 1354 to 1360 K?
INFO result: 91.4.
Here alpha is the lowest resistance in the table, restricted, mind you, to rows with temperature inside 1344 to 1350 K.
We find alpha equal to 132.6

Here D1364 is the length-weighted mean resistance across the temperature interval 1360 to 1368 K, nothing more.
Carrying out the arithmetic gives 75.8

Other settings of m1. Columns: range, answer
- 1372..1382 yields 123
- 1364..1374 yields 88.3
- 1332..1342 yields 188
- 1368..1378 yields 104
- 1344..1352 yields 138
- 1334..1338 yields 191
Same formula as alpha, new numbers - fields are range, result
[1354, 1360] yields 84.94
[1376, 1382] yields 123.6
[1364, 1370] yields 70.29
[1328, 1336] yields 195.3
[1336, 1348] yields 135.3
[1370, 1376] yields 96.85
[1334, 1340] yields 178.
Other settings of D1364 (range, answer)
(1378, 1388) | 146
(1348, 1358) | 113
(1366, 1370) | 85.7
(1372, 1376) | 107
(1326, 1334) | 205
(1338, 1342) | 176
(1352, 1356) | 108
